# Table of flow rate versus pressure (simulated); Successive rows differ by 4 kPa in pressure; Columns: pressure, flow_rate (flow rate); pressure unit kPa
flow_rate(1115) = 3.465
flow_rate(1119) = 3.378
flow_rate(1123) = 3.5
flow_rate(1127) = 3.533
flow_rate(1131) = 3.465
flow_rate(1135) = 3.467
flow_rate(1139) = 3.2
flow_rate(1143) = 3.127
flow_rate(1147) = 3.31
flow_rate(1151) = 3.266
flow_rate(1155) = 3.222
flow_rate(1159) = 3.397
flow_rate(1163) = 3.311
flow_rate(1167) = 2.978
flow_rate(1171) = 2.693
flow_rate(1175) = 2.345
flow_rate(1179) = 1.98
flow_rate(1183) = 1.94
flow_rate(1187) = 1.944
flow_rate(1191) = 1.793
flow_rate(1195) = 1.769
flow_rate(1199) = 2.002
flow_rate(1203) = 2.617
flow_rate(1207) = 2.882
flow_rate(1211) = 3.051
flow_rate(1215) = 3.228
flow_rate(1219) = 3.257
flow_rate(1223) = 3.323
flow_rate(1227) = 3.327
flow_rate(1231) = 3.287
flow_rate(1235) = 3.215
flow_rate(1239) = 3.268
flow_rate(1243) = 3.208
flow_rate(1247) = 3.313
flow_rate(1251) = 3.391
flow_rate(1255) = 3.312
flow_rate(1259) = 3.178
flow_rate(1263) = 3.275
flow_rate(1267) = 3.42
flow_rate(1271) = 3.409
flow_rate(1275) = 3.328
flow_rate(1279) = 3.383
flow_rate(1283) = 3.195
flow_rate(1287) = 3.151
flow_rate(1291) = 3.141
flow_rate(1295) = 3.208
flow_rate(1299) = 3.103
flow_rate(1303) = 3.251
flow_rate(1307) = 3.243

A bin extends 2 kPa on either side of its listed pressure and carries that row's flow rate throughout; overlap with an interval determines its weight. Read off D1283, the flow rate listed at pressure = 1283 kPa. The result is 3.195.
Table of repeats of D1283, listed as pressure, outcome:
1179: 1.98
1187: 1.944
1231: 3.287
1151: 3.266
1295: 3.208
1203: 2.617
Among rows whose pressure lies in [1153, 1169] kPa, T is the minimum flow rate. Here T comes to 2.978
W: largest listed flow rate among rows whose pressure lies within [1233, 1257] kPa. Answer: 3.391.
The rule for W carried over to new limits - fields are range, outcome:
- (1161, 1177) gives 3.311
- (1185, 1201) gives 2.002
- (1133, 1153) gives 3.467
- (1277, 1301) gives 3.383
